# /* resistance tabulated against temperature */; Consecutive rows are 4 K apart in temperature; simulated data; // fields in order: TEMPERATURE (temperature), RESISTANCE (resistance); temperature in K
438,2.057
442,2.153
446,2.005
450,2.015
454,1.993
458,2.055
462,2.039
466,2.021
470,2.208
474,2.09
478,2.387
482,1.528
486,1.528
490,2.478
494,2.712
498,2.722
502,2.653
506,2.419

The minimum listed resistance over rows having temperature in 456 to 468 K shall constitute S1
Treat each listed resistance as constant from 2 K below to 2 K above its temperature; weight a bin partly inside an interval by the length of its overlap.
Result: 2.021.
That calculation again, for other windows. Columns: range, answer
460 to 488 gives 1.528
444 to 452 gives 2.005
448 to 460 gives 1.993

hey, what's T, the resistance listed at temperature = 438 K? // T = 2.057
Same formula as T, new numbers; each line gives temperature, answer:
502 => 2.653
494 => 2.712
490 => 2.478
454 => 1.993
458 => 2.055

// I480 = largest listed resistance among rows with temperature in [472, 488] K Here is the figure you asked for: 2.387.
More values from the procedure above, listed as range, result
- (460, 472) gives 2.208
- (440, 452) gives 2.153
